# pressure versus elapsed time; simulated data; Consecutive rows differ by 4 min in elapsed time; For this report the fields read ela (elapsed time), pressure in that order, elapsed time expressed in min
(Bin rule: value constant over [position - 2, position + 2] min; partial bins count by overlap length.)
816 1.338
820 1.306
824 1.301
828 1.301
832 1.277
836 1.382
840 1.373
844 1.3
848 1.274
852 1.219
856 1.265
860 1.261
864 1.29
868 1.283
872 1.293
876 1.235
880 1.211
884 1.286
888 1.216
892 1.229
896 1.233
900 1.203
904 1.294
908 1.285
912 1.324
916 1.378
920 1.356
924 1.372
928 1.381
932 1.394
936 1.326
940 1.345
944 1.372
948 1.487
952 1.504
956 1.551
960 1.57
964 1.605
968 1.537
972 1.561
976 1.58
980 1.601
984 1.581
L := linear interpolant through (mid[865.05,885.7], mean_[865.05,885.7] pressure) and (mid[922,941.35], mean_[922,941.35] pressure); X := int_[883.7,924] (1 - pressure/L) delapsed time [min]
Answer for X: 0.9 min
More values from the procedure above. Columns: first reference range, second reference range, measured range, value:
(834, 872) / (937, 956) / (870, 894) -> 1.7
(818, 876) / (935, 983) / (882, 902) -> 2.1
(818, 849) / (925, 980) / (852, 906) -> 4.9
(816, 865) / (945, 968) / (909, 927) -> 1.3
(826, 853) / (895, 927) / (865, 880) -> 0.5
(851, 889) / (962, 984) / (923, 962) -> 1.4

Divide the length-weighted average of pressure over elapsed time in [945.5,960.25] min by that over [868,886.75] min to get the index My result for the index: 1.2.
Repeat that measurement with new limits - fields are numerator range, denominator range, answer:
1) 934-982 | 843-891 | 1.19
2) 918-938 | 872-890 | 1.10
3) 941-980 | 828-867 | 1.18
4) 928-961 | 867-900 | 1.15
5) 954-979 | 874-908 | 1.26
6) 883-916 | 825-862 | 0.98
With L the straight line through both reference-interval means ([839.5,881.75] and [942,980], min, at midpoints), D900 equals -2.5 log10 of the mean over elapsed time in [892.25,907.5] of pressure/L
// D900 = 0.106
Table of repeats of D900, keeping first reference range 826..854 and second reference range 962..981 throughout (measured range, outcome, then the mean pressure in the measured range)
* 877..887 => 0.12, 1.24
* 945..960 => 0.02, 1.51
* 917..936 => 0.09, 1.37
